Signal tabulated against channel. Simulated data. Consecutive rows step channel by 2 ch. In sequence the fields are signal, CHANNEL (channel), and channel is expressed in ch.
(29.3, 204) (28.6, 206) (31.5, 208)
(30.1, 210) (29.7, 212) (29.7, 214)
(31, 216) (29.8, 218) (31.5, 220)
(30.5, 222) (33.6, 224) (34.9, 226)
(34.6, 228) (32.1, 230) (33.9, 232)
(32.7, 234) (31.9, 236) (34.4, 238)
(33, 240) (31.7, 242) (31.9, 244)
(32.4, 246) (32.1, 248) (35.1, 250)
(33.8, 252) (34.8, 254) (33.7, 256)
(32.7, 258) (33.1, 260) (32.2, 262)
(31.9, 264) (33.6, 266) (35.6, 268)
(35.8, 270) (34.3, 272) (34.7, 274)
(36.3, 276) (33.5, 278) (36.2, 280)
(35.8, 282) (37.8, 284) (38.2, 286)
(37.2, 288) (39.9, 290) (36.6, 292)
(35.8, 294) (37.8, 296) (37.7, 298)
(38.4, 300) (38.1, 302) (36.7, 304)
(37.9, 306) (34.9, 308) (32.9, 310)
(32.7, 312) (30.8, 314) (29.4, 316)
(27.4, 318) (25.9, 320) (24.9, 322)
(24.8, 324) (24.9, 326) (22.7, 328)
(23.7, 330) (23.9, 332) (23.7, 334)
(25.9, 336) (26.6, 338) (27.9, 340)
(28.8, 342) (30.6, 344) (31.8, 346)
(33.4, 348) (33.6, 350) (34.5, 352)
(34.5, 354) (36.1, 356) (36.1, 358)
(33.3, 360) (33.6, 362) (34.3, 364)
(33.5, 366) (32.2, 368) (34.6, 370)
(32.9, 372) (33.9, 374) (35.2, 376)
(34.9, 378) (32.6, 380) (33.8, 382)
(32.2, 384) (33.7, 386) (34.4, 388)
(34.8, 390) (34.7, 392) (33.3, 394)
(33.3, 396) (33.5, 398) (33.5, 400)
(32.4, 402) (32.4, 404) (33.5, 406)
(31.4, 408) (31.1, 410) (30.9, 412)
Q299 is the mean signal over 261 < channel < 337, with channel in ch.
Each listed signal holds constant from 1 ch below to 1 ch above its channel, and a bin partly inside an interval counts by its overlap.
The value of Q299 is 32.6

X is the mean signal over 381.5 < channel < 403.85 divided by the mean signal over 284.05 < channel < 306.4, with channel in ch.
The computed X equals 0.9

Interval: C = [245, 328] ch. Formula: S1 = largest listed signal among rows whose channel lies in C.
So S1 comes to 39.9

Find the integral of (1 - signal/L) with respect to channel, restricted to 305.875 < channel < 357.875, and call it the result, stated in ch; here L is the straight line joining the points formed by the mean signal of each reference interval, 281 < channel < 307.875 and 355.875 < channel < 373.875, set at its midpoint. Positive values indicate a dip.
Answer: 9.1 ch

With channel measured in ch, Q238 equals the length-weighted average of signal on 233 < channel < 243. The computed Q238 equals 32.7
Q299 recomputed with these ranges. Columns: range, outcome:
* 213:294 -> 33.9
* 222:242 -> 33.2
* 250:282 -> 34.2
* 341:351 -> 31.6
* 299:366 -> 30.8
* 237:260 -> 33.2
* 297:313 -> 36.2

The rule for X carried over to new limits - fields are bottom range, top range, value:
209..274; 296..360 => 0.94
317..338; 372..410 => 1.35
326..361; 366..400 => 1.14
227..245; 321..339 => 0.75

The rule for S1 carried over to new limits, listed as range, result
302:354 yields 38.1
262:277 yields 36.3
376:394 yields 35.2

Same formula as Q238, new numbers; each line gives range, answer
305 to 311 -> 35.2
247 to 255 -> 34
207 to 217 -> 30.4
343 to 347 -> 31.2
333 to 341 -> 26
